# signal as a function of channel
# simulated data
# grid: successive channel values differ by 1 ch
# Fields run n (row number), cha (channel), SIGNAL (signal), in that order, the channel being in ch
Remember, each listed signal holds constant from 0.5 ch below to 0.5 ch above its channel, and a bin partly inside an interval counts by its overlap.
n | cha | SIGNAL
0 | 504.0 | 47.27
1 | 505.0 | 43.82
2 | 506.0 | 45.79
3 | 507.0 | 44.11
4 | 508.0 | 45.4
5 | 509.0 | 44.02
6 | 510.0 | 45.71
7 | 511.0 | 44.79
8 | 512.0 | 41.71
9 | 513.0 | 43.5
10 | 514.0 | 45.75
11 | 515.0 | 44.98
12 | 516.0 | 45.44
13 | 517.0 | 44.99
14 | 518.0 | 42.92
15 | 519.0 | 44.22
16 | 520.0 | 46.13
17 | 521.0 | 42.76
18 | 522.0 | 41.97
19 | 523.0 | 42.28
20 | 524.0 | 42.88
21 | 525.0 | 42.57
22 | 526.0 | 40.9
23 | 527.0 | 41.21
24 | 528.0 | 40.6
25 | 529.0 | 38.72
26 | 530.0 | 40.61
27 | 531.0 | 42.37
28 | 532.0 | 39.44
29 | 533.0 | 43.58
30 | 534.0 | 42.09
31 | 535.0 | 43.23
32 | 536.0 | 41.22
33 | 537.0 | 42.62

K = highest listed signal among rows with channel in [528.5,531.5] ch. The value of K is 42.37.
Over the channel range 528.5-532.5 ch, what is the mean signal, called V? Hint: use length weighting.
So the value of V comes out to 40.3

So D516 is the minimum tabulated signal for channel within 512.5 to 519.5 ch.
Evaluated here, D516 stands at 42.92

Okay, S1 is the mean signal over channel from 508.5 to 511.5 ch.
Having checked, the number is 44.8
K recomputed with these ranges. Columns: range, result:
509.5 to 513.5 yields 45.71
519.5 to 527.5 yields 46.13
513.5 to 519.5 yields 45.75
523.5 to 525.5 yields 42.88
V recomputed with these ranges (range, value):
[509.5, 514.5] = 44.3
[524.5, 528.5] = 41.3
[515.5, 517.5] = 45.2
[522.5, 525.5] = 42.6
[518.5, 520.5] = 45.2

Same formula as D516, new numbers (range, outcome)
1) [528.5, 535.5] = 38.72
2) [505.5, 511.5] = 44.02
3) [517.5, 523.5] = 41.97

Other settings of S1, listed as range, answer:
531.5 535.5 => 42.1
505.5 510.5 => 45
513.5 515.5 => 45.4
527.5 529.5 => 39.7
